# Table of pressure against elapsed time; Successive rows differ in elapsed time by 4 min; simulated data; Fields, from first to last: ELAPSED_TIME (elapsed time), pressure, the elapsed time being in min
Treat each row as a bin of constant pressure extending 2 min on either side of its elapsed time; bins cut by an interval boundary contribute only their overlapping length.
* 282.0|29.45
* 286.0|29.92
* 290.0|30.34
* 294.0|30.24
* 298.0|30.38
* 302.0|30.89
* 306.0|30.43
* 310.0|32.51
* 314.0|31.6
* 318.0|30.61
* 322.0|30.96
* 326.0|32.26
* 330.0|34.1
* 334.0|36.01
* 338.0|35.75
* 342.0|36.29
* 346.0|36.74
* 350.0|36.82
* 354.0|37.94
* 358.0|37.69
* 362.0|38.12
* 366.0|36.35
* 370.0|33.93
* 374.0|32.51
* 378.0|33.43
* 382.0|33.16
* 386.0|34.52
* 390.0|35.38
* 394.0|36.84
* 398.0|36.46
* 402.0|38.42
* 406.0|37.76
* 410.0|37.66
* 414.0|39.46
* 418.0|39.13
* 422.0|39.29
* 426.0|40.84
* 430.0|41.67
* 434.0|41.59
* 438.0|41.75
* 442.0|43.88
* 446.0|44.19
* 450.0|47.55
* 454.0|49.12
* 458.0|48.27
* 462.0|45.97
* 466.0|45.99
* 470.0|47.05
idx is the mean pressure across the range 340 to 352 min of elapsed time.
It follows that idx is 36.6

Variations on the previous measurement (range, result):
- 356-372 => 36.5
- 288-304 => 30.5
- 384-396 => 35.6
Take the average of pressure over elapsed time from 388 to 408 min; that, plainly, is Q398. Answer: 37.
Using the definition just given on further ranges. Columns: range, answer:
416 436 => 40.5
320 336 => 33.3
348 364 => 37.6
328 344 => 35.5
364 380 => 34.1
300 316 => 31.4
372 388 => 33.4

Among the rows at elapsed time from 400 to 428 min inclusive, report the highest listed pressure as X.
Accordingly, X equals 40.84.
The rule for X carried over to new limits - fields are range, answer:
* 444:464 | 49.12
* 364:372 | 36.35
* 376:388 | 34.52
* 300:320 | 32.51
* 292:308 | 30.89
